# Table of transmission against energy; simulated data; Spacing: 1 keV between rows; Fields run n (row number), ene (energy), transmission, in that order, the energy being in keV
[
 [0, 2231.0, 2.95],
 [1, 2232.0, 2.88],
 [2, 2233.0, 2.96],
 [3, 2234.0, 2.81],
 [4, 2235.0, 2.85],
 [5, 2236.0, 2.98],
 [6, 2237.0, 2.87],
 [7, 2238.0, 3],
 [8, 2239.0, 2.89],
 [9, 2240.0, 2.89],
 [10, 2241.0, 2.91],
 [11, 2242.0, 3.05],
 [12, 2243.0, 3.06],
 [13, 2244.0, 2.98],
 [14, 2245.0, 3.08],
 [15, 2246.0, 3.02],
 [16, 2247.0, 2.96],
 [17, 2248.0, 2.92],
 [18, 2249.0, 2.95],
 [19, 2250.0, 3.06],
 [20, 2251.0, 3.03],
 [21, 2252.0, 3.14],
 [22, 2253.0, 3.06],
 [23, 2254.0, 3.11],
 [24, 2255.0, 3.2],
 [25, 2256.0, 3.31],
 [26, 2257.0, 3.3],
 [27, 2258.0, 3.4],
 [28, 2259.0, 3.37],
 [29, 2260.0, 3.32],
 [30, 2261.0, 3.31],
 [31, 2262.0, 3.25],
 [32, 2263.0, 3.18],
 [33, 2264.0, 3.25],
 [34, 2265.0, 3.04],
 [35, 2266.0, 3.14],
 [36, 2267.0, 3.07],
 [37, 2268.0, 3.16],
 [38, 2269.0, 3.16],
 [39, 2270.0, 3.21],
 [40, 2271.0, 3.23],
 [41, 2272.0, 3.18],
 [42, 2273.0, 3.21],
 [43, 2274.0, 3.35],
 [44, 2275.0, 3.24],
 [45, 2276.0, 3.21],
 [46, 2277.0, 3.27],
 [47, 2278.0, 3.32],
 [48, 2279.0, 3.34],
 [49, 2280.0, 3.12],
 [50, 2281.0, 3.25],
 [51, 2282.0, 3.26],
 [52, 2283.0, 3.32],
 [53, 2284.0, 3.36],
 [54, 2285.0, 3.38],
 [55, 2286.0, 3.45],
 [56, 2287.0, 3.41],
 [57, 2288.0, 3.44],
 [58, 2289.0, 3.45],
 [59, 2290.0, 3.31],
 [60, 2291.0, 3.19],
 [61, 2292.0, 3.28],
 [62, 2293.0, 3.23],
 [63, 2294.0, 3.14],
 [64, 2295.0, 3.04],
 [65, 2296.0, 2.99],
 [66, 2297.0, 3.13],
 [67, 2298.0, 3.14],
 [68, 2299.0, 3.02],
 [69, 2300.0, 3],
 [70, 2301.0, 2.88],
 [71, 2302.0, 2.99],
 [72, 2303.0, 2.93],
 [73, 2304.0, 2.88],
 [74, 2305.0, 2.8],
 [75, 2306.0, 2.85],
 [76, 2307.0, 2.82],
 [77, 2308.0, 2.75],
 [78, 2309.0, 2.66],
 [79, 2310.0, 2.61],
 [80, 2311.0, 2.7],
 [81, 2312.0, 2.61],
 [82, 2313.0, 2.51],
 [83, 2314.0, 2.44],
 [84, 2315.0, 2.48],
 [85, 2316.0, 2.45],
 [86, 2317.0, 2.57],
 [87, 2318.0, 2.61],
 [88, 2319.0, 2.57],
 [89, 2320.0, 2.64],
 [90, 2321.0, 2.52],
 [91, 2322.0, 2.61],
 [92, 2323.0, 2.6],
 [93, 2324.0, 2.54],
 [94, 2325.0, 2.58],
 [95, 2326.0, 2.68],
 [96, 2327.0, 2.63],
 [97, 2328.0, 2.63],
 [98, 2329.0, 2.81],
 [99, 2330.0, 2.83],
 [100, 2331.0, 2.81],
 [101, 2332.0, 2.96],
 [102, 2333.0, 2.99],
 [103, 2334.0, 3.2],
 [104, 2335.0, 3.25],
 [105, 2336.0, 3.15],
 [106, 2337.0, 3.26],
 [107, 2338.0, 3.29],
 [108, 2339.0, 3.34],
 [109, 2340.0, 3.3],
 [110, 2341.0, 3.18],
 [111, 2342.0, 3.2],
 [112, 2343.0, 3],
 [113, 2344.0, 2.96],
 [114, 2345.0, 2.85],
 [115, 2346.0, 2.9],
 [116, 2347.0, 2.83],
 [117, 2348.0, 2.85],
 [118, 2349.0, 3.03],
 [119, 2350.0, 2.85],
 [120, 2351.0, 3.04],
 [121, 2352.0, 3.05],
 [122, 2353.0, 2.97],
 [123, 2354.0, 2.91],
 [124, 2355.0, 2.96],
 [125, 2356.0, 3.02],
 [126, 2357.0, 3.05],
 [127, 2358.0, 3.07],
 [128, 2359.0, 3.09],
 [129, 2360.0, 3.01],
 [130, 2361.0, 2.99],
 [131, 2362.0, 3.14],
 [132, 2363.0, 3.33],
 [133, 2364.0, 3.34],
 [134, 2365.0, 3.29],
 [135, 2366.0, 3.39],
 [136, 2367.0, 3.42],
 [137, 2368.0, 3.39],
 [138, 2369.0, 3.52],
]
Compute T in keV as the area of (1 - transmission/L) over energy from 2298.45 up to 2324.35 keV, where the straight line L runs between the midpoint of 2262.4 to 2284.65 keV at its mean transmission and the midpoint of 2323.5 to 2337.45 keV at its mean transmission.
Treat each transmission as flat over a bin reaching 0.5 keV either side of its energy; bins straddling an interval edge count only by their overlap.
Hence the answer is 2.6 keV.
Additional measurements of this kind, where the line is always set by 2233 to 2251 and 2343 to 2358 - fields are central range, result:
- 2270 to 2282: -1.2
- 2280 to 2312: -1.3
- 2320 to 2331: 1.1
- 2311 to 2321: 1.4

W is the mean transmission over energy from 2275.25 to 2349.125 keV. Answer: 2.97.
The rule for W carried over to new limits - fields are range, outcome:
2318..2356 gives 2.91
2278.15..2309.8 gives 3.12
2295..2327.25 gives 2.73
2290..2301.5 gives 3.1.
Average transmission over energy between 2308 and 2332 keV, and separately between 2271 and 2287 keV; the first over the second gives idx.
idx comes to 0.80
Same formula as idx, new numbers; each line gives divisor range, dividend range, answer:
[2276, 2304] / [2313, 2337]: 0.85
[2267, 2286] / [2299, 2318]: 0.84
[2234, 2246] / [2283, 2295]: 1.12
